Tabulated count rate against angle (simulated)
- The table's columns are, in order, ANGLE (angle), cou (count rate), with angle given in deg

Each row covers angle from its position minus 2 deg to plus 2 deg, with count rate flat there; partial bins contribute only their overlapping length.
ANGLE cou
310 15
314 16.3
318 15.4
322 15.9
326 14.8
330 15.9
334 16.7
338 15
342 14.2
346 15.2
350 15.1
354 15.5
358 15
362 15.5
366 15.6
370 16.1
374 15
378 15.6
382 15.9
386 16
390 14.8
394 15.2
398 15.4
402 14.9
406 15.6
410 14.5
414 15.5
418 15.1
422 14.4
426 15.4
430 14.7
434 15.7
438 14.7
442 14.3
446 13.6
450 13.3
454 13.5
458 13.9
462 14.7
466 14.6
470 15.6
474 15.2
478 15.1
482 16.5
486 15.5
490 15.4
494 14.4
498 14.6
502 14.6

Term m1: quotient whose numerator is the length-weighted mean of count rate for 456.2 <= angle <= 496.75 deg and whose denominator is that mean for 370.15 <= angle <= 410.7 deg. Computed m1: 0.98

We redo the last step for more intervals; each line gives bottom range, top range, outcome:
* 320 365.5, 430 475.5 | 0.94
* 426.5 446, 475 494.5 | 1.05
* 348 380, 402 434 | 0.98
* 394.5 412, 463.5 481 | 1.01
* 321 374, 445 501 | 0.96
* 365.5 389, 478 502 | 0.97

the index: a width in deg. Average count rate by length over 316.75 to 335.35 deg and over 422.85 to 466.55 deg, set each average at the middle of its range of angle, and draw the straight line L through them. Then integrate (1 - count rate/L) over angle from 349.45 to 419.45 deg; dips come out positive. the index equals -1.36 deg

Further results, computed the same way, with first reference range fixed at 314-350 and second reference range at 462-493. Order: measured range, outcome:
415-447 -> 1.2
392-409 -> 0.2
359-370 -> -0.1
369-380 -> -0.1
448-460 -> 1.4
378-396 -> -0.1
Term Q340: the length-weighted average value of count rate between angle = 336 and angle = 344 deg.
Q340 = 14.6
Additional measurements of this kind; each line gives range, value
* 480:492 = 15.8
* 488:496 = 14.9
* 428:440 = 15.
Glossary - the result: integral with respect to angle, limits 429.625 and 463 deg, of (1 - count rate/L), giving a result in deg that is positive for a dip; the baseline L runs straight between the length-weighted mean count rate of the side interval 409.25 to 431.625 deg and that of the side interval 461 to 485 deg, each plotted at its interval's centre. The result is 2.0 deg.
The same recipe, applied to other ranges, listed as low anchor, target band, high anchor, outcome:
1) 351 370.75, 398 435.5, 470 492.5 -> 1.0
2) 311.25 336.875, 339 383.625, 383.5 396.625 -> 0.6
